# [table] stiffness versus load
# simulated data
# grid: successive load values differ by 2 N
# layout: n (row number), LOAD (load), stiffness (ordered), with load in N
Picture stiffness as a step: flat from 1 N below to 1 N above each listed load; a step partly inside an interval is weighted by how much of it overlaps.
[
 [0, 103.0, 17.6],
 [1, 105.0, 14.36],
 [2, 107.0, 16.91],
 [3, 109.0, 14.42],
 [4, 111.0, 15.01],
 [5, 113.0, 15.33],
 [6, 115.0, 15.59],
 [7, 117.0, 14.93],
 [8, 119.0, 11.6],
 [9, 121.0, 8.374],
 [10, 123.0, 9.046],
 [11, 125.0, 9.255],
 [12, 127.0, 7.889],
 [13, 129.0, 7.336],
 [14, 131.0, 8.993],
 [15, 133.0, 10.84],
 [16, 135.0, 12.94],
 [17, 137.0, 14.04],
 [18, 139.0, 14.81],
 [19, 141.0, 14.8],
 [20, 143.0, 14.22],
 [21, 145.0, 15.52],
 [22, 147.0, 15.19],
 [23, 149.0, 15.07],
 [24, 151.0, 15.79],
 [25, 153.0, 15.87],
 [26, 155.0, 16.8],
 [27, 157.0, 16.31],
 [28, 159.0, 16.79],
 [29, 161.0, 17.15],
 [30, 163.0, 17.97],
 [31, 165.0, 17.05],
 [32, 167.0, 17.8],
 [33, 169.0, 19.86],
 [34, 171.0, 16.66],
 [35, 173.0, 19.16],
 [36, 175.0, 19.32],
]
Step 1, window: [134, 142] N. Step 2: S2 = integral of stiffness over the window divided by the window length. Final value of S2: 14.1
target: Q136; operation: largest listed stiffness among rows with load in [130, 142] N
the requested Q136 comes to 14.81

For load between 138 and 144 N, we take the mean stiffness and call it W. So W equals 14.6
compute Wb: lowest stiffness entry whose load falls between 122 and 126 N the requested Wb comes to 9.046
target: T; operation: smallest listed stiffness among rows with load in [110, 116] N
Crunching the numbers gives 15.01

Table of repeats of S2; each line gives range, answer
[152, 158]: 16.3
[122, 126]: 9.15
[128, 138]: 10.8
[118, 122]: 9.99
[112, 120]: 14.4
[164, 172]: 17.8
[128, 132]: 8.16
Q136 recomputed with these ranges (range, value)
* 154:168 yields 17.97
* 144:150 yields 15.52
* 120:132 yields 9.255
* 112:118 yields 15.59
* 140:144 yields 14.8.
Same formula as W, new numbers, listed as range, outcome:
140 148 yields 14.9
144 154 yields 15.5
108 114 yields 14.9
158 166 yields 17.2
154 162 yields 16.8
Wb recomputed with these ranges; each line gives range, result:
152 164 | 15.87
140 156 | 14.22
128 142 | 7.336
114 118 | 14.93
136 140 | 14.04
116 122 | 8.374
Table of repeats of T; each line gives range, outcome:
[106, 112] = 14.42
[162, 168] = 17.05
